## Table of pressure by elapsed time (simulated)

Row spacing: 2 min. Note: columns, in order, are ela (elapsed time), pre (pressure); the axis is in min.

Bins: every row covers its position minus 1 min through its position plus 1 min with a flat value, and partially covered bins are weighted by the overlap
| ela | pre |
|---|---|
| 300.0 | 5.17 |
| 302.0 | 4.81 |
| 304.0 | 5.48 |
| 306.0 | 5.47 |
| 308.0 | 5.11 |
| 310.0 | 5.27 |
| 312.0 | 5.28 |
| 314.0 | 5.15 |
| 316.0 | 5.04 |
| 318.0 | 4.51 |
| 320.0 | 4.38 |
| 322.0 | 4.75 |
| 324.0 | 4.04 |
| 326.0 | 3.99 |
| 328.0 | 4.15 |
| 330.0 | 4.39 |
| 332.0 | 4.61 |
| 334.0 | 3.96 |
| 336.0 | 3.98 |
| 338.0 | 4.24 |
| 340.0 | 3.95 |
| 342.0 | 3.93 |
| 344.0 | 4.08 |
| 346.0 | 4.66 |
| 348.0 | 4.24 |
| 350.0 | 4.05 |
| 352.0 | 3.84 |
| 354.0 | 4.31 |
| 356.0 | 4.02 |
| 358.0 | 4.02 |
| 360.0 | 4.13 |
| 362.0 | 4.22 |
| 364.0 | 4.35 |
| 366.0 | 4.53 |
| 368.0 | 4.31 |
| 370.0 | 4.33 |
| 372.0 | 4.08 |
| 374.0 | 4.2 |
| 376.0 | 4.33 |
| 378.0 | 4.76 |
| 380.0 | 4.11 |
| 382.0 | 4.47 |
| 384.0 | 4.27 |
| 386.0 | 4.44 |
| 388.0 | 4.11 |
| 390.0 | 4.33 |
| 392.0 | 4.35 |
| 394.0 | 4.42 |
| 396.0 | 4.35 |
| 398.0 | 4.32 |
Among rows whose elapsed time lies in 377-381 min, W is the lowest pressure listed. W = 4.11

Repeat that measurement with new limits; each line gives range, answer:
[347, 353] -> 3.84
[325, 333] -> 3.99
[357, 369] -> 4.02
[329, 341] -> 3.95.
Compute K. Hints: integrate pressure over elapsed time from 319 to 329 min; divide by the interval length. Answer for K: 4.26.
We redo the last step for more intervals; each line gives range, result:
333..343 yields 4.01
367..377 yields 4.25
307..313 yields 5.22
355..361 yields 4.06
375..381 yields 4.4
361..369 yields 4.35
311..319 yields 5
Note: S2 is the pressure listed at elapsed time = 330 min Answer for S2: 4.39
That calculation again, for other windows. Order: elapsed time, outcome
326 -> 3.99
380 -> 4.11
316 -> 5.04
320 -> 4.38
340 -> 3.95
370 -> 4.33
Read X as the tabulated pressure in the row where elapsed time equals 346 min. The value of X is 4.66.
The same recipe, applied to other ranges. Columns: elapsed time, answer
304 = 5.48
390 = 4.33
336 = 3.98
